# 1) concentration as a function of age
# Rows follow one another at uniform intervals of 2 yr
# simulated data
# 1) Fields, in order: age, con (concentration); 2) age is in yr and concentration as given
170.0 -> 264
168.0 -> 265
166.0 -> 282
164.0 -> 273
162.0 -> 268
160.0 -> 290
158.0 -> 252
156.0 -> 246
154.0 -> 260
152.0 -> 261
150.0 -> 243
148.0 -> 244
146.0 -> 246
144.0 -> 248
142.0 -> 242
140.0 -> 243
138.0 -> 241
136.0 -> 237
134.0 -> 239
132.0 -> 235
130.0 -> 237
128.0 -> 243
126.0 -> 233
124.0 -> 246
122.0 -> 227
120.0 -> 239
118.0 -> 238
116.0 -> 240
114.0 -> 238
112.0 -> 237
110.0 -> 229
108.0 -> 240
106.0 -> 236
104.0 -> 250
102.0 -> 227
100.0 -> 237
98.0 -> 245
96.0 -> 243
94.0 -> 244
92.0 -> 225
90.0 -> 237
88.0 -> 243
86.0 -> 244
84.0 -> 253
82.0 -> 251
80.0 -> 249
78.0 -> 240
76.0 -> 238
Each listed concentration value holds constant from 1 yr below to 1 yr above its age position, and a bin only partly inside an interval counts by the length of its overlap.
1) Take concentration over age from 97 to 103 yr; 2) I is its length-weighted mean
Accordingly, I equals 236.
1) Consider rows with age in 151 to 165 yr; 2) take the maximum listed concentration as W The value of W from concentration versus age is 290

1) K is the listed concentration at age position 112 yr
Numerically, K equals 237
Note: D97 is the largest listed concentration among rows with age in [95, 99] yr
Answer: 245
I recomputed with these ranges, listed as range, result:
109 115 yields 235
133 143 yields 240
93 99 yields 244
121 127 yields 235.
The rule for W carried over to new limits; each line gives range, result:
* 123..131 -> 246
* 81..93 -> 253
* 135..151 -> 248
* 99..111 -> 250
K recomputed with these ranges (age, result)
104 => 250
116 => 240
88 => 243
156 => 246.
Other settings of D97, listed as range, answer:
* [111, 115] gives 238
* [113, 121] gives 240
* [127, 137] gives 243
